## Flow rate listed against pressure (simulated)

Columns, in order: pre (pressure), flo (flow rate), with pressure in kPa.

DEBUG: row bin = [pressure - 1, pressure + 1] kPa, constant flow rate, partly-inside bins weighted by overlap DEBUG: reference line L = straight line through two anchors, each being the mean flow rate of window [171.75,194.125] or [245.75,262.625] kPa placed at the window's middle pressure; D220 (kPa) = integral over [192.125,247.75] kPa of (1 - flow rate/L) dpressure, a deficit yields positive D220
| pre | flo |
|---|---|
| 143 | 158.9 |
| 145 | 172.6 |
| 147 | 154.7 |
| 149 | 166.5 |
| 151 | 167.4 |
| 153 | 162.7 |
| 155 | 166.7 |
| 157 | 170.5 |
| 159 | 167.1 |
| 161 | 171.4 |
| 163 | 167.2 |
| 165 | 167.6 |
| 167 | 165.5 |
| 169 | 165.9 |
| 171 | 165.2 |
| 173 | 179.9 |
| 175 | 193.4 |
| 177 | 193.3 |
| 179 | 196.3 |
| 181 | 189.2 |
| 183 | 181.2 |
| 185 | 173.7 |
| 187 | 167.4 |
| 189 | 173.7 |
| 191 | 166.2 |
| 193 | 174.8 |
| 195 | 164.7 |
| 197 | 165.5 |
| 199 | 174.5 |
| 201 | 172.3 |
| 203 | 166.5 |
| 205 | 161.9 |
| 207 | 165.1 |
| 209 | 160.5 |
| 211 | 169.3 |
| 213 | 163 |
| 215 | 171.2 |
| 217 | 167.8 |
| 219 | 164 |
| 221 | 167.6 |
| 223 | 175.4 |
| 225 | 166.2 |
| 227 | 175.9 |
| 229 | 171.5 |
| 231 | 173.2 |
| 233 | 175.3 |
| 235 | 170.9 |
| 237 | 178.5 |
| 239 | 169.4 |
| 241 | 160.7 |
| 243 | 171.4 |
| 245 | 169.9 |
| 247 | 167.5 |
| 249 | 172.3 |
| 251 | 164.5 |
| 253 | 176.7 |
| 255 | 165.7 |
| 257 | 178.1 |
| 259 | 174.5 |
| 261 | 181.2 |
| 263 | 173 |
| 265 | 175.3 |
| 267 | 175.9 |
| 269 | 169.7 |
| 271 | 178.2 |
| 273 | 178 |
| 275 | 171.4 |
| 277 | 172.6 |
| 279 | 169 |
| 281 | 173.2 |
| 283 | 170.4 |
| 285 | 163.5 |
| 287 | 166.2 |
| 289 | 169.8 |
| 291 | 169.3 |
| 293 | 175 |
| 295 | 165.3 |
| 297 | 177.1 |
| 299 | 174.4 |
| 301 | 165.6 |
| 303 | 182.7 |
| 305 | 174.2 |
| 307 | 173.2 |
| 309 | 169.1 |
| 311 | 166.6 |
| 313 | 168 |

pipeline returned 2.3 kPa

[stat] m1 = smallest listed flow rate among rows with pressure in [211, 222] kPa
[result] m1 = 163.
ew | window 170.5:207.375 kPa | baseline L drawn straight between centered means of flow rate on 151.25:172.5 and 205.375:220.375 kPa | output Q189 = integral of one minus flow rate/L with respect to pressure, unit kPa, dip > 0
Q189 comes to -1.95 kPa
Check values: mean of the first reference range 167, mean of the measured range 175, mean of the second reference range 166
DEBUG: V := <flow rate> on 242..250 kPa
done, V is 170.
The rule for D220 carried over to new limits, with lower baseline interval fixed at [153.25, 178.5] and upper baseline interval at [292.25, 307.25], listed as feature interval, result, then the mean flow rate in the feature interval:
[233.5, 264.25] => 0.3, 172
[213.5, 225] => 0.3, 169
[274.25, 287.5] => 0.3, 170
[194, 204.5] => 0.3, 168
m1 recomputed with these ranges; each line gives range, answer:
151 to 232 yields 160.5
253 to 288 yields 163.5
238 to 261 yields 160.7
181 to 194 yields 166.2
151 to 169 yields 162.7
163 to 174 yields 165.2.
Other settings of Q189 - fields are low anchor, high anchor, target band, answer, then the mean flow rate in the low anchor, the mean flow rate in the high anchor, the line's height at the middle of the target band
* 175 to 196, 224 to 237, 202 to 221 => 1.0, 179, 173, 175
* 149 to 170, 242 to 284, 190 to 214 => 0.3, 167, 173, 169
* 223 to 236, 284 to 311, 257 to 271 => -0.3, 172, 171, 172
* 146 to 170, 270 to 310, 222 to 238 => -0.4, 166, 172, 169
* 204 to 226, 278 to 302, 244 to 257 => -0.2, 167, 170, 168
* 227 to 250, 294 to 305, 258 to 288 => -0.1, 171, 173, 172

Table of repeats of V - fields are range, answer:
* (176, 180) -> 195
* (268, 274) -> 175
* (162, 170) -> 167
